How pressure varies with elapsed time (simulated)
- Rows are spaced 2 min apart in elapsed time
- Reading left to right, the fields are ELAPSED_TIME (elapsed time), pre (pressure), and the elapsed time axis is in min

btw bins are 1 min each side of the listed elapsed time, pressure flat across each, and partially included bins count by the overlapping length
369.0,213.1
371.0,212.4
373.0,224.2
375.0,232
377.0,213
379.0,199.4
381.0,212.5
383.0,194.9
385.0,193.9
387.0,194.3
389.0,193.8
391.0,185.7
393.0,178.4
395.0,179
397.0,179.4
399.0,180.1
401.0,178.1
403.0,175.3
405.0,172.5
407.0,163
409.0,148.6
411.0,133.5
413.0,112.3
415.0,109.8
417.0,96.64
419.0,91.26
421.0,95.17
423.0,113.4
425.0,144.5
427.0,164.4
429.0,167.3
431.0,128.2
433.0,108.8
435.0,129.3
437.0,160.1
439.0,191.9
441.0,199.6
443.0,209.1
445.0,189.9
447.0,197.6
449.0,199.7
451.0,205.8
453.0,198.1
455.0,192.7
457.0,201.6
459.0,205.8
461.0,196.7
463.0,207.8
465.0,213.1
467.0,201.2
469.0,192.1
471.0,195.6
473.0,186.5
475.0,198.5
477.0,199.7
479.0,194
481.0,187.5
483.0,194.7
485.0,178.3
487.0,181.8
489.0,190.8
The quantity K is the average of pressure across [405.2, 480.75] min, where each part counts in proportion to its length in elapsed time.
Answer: 169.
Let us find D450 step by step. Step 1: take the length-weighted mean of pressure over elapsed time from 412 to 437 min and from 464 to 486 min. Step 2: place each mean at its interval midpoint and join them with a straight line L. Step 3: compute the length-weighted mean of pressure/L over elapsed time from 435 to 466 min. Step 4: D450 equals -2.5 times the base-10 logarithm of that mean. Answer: -0.22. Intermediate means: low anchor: 123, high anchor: 195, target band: 196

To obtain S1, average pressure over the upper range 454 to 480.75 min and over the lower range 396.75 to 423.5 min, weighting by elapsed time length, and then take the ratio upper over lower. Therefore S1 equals 1.43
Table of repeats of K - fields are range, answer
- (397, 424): 138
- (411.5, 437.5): 124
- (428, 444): 162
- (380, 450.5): 162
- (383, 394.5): 189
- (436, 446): 190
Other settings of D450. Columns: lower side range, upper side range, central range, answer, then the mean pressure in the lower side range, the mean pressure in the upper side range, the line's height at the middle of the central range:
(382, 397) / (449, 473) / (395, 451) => 0.245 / 188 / 200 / 194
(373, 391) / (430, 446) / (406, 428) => 0.395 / 204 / 165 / 179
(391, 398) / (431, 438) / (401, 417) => 0.137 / 180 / 132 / 163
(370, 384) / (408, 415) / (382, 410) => -0.092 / 213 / 128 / 166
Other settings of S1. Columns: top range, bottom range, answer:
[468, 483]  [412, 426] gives 1.78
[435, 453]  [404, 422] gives 1.53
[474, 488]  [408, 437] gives 1.52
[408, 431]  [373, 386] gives 0.60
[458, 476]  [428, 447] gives 1.20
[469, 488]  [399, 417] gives 1.29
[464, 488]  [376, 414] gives 1.09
